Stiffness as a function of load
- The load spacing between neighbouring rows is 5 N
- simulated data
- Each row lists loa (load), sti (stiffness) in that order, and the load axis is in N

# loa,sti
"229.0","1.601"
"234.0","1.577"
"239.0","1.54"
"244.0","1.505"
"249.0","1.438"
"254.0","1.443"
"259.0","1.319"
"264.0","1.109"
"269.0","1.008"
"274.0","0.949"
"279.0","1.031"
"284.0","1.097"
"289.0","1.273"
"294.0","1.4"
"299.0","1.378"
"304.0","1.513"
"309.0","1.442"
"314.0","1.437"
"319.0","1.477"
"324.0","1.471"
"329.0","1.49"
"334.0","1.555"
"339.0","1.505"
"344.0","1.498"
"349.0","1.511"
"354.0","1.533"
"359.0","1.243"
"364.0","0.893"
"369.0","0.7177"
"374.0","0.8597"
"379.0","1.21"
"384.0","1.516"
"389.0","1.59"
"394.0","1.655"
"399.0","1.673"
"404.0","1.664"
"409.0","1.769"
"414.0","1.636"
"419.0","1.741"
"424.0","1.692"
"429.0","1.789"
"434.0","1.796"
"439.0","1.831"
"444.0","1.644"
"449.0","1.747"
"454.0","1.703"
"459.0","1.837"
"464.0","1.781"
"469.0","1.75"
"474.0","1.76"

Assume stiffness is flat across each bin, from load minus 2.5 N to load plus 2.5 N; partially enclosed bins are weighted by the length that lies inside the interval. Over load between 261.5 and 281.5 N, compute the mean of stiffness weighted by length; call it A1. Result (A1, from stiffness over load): 1.02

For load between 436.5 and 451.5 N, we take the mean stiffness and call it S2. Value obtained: 1.74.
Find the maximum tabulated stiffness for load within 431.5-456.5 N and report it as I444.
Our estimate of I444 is 1.831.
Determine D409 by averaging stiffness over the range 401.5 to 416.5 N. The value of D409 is 1.69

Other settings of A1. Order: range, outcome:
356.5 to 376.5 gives 0.928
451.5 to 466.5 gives 1.77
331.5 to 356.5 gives 1.52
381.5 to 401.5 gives 1.61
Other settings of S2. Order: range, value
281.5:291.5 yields 1.18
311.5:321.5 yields 1.46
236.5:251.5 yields 1.49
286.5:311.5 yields 1.4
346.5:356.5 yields 1.52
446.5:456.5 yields 1.73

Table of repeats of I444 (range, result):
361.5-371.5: 0.893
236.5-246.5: 1.54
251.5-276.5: 1.443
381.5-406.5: 1.673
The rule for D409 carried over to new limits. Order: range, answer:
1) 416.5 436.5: 1.75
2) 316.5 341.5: 1.5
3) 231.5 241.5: 1.56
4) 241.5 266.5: 1.36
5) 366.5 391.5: 1.18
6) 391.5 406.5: 1.66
